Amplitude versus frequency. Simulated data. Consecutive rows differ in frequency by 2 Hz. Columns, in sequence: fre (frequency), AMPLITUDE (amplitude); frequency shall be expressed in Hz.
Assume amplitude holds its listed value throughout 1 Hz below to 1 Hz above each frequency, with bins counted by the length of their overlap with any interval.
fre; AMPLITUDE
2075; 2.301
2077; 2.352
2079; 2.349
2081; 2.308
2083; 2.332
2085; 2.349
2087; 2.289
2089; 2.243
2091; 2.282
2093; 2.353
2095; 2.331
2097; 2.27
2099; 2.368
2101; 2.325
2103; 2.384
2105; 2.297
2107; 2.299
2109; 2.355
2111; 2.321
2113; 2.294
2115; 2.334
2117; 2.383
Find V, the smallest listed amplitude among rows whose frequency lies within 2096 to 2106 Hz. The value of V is 2.27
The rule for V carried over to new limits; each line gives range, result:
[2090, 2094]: 2.282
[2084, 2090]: 2.243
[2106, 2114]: 2.294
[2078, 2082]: 2.308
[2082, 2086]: 2.332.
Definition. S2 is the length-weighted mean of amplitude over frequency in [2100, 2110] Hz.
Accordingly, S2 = 2.33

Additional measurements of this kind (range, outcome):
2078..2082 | 2.33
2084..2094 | 2.3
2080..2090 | 2.3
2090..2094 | 2.32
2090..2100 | 2.32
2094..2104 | 2.34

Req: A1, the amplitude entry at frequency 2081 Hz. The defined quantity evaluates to 2.308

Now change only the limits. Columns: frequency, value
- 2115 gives 2.334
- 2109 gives 2.355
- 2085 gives 2.349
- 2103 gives 2.384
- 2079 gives 2.349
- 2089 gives 2.243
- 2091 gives 2.282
